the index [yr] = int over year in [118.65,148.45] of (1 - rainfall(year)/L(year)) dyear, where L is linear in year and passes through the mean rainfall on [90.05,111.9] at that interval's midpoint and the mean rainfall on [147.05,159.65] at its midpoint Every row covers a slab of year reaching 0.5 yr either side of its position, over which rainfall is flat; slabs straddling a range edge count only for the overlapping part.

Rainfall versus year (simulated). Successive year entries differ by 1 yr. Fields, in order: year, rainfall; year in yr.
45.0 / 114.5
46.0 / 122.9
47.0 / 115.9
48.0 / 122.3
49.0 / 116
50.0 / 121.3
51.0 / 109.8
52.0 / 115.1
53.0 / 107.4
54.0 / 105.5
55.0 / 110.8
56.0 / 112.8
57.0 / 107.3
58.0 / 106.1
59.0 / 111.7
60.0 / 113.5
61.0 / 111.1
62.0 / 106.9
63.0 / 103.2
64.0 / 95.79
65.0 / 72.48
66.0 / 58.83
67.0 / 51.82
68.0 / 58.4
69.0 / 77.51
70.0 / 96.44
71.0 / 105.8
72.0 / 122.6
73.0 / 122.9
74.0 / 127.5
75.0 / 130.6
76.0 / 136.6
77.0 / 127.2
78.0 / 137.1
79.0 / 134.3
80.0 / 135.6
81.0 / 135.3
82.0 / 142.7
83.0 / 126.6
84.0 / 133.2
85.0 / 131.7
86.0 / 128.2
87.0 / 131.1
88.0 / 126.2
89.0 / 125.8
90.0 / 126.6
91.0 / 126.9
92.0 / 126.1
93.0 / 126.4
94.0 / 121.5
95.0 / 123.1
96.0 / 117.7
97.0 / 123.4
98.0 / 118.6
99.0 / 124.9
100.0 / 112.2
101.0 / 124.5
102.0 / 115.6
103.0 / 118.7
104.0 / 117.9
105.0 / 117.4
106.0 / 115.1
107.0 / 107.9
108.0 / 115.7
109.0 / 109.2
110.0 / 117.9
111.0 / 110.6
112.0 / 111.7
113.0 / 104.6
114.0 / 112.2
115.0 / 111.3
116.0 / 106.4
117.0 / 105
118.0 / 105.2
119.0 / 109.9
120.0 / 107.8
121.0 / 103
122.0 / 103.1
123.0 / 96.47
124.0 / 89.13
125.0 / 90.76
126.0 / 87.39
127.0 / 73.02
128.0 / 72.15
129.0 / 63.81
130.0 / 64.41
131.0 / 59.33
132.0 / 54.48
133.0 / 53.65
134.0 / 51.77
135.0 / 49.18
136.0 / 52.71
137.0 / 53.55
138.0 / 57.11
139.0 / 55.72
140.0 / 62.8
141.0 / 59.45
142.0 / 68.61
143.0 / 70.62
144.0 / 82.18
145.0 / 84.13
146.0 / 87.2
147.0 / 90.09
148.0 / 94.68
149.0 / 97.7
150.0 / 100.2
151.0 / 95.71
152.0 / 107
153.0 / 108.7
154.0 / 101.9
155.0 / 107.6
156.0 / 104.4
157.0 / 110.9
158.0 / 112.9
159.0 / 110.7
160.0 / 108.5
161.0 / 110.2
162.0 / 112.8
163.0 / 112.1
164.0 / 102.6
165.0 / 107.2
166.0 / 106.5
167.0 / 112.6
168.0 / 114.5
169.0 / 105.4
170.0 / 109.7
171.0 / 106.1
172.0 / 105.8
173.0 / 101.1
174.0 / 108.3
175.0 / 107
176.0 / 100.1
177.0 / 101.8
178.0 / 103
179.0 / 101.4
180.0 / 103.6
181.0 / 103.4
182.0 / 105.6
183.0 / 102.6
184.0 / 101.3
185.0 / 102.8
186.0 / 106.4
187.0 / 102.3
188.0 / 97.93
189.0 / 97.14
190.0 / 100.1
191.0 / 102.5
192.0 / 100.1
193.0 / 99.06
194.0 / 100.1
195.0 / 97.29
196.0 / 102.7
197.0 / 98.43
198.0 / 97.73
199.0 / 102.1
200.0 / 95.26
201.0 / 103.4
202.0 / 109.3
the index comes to 9.5 yr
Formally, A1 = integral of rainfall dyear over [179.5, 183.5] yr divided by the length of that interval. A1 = 104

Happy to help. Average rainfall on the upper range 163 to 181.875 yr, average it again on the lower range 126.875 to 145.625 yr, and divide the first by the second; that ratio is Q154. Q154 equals 1.69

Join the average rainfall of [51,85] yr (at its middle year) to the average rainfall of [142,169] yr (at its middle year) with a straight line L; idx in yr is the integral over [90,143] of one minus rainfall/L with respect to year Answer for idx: 5.0 yr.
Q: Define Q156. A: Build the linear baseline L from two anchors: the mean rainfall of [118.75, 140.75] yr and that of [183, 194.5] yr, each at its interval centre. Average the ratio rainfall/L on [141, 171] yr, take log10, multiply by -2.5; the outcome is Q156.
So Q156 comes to -0.18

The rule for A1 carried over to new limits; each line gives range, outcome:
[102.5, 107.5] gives 115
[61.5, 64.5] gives 102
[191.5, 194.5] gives 99.8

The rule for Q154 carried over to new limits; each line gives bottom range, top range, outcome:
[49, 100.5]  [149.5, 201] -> 0.91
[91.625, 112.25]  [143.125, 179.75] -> 0.88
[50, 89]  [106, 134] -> 0.83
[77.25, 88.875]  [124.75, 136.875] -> 0.48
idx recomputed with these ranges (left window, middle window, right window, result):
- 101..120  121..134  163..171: 4.13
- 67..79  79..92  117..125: -2.63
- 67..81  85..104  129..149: -4.54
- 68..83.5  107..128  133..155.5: -1.60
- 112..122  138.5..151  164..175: 3.18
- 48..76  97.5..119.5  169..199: -2.13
